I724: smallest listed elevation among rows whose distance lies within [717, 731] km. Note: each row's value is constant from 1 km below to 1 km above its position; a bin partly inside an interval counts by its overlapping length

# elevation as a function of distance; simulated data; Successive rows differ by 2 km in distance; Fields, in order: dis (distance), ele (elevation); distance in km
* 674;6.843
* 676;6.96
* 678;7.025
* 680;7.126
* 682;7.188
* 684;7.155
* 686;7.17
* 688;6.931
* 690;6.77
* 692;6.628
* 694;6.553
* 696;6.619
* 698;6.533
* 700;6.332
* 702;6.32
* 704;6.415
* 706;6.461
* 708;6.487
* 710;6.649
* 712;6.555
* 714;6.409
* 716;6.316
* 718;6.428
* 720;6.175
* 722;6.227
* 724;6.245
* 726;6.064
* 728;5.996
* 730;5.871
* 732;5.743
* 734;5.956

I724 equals 5.871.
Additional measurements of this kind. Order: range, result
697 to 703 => 6.32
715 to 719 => 6.316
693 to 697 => 6.553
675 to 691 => 6.77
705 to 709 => 6.461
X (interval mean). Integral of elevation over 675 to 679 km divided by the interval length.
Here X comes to 6.99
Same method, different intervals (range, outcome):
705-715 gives 6.51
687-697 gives 6.7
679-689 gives 7.11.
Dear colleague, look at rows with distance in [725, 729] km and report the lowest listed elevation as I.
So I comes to 5.996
